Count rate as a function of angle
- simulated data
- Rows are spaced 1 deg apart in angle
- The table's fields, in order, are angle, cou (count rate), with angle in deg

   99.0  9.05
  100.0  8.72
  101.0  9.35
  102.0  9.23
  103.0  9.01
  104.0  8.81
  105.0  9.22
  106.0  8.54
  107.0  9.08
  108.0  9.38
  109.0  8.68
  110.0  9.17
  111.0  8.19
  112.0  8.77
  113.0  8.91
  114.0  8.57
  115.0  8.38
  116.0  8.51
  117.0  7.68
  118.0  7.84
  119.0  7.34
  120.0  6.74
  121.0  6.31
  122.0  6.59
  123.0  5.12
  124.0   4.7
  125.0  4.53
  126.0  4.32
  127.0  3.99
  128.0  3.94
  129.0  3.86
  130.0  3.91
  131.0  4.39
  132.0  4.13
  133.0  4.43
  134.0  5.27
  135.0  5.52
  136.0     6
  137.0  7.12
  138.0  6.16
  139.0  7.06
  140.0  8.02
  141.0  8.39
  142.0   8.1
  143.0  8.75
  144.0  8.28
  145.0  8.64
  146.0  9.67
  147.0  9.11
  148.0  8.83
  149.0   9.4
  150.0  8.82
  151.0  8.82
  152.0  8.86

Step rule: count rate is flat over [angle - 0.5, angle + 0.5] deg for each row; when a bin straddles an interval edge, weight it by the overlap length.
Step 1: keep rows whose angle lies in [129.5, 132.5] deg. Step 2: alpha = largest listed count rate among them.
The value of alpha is 4.39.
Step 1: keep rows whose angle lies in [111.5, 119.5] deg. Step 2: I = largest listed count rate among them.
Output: 8.91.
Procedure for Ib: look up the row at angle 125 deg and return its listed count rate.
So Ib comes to 4.53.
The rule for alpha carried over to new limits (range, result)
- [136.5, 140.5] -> 8.02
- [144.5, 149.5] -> 9.67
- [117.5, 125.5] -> 7.84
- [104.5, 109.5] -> 9.38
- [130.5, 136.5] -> 6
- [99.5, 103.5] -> 9.35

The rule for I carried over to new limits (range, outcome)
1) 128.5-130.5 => 3.91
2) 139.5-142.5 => 8.39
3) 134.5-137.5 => 7.12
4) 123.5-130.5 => 4.7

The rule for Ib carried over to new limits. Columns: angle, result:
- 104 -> 8.81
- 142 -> 8.1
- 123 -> 5.12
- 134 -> 5.27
